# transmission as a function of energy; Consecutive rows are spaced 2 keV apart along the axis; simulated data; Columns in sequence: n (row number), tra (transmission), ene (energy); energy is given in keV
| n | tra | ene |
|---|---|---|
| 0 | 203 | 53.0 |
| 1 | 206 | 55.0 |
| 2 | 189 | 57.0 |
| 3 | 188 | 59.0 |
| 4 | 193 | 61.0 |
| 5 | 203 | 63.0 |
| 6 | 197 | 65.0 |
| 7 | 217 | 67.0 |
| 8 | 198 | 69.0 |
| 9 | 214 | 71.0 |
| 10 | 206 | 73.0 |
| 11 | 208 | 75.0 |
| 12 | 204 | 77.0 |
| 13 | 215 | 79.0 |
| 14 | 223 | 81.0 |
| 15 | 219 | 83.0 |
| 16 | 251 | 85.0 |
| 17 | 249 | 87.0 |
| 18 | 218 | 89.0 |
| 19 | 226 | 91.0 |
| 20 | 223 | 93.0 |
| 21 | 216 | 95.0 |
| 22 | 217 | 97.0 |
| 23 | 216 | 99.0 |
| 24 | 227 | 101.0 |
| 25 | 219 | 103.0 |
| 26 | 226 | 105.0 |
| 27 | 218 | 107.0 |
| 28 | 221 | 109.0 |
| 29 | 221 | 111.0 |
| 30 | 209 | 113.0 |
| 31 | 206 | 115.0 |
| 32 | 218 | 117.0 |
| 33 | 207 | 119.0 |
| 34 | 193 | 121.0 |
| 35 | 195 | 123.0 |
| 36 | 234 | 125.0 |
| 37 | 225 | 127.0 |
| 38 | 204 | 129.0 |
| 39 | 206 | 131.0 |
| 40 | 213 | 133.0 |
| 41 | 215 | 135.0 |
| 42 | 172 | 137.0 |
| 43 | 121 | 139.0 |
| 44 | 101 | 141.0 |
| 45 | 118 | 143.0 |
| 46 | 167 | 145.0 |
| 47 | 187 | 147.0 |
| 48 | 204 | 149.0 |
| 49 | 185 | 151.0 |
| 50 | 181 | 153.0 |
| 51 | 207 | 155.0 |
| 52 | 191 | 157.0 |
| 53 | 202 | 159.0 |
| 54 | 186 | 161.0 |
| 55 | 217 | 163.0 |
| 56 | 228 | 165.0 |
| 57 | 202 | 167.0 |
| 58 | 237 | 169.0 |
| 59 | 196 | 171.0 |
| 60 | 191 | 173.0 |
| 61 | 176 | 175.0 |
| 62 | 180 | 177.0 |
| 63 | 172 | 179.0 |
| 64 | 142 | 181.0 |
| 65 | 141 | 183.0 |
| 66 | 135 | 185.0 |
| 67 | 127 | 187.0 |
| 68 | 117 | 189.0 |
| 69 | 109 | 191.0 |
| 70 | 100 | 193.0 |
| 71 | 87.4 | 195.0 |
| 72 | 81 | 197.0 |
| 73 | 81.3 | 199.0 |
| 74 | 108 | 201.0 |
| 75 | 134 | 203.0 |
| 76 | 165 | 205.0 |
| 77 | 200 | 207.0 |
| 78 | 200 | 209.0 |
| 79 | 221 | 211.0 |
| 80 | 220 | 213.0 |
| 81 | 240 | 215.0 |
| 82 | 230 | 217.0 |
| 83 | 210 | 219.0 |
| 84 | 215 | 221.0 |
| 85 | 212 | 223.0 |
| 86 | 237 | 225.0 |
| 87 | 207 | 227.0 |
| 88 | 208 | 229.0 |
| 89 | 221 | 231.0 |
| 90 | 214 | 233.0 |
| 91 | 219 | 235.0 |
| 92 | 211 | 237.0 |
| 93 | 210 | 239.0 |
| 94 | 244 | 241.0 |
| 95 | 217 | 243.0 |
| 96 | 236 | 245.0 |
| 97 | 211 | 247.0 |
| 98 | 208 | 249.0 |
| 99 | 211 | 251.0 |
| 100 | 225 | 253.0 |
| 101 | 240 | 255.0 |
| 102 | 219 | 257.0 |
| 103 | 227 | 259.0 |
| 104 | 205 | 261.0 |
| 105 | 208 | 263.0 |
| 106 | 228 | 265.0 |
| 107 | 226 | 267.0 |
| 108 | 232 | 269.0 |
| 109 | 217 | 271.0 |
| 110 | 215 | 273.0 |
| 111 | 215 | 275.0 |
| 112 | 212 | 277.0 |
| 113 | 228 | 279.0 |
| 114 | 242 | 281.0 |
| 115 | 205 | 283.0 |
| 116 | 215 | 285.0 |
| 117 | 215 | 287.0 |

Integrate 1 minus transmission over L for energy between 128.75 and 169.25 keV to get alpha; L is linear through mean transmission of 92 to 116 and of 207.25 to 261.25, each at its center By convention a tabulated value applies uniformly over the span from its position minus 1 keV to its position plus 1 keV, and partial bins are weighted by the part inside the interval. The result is 5.92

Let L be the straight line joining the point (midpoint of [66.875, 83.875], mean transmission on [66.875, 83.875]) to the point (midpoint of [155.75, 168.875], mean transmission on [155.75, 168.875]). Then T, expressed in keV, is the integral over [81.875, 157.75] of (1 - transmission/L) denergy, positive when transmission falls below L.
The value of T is 2.0 keV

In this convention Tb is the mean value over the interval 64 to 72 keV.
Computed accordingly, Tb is 206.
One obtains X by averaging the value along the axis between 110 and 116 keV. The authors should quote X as 212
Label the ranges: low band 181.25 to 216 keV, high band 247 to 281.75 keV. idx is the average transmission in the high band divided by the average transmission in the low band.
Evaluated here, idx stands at 1.52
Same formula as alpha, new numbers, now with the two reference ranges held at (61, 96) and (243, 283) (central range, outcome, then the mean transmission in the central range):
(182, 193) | 4.80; 123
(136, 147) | 3.91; 140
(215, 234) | 0.13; 218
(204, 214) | 0.83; 201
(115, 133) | 0.59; 210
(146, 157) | 1.28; 193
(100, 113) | -0.25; 221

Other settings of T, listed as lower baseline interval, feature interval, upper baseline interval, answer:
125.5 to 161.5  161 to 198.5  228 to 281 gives 7.1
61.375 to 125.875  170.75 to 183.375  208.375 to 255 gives 2.7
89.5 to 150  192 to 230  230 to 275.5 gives 6.7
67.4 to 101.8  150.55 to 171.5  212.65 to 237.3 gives 1.5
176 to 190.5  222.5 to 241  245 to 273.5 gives -2.4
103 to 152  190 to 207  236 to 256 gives 7.8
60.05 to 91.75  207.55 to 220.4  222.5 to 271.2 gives 0.0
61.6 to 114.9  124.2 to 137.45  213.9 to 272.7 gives 0.4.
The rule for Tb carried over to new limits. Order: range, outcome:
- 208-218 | 222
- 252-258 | 228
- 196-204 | 101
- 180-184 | 142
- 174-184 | 162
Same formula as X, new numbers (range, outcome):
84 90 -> 239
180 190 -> 132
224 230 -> 217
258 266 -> 217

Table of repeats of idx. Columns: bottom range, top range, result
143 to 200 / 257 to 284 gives 1.34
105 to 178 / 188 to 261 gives 0.98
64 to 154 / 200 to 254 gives 1.02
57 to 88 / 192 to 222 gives 0.79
